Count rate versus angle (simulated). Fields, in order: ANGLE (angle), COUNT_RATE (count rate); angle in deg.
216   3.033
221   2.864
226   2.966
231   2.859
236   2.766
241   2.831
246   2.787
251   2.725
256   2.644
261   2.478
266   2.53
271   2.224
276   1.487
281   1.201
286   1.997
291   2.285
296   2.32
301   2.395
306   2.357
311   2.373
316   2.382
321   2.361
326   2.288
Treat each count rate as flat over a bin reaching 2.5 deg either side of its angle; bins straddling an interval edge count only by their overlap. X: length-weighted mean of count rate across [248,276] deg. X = 2.43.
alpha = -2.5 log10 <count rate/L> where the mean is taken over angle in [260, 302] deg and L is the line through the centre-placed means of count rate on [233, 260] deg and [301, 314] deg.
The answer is 0.21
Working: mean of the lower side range 2.74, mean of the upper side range 2.37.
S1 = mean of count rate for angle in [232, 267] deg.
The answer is 2.69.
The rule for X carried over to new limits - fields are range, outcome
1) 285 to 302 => 2.26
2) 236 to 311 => 2.32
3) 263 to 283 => 1.89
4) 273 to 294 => 1.77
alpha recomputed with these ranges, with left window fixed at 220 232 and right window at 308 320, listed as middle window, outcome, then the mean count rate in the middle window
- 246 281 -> 0.17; 2.3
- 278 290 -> 0.45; 1.68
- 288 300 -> 0.09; 2.3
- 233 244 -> 0.01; 2.8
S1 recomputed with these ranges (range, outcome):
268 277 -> 1.95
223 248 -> 2.84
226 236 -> 2.86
